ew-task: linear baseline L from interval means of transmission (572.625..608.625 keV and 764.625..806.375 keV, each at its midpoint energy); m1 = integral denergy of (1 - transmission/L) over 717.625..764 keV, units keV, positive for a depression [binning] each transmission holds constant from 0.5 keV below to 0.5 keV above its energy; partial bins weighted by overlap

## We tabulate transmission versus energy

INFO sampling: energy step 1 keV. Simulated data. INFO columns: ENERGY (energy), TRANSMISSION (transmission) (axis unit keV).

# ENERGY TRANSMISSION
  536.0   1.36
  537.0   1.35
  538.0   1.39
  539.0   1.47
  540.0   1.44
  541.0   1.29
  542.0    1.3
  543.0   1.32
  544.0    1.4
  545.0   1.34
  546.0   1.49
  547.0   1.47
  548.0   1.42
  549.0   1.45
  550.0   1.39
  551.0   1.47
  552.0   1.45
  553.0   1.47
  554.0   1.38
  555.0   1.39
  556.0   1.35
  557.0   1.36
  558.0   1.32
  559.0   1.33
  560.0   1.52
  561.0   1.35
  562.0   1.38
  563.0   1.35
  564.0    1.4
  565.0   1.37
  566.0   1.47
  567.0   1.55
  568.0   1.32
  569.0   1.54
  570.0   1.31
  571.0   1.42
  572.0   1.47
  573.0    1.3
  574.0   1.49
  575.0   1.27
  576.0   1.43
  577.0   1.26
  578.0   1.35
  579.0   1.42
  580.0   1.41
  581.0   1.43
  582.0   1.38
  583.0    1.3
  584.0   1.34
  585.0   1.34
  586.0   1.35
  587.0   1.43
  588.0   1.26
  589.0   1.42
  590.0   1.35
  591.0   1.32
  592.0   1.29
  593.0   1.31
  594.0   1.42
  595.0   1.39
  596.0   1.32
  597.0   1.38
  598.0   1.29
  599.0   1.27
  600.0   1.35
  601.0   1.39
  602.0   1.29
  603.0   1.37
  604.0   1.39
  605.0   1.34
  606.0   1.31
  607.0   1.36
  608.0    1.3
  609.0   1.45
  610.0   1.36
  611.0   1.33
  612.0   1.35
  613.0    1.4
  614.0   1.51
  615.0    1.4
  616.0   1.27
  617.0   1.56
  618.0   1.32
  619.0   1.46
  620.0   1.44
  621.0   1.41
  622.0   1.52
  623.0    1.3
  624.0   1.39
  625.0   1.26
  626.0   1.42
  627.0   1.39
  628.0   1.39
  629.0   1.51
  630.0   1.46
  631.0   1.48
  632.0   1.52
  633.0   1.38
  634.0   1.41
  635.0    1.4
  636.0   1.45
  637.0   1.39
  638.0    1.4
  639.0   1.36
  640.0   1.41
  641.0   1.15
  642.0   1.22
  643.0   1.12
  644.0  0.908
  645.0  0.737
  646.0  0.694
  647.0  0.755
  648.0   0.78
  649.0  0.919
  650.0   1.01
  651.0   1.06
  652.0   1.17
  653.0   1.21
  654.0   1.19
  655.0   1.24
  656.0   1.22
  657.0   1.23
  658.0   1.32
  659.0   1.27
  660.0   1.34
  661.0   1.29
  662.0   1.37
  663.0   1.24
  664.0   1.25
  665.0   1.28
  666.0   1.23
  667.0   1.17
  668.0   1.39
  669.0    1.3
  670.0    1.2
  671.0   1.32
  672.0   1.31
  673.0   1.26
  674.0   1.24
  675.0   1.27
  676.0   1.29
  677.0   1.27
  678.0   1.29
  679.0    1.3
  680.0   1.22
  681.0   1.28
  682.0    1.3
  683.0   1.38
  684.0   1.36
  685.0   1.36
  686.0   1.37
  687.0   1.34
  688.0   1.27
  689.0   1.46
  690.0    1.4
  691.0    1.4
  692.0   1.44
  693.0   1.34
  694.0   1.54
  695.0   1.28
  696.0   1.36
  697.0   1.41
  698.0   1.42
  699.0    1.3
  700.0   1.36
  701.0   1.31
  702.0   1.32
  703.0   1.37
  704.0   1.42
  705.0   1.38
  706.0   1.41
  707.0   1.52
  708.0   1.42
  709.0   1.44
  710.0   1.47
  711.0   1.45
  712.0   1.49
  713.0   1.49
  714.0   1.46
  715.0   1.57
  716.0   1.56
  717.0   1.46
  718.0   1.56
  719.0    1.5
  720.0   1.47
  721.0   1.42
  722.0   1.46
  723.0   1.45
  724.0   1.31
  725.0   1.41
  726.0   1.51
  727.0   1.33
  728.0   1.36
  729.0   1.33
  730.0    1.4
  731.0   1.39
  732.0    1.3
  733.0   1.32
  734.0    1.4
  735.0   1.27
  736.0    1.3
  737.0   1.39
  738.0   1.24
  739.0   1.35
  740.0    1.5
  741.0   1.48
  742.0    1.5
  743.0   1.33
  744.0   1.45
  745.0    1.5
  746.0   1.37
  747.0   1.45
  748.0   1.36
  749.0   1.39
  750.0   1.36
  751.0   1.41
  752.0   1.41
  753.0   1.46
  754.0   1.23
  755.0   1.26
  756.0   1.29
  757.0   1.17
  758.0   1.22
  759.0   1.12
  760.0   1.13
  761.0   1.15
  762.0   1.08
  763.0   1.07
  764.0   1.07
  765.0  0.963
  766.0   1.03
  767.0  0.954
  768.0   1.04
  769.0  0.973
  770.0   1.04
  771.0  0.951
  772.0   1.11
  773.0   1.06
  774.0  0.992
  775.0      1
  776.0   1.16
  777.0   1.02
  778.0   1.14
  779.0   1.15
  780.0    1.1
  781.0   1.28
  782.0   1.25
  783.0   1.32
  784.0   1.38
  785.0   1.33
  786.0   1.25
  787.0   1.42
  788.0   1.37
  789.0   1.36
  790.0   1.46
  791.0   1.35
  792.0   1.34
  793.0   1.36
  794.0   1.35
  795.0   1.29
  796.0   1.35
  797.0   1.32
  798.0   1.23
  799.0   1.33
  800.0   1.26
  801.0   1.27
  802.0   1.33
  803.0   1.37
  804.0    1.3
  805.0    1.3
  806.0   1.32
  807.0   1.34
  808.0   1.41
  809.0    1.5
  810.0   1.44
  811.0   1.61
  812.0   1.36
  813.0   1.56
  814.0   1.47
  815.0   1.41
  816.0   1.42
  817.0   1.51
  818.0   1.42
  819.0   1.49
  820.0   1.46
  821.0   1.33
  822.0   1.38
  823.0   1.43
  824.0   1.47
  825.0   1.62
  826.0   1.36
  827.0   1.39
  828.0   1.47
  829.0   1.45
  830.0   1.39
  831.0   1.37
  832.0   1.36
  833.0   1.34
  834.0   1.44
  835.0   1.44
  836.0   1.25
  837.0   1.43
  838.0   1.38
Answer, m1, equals -3.6 keV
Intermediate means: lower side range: 1.35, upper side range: 1.22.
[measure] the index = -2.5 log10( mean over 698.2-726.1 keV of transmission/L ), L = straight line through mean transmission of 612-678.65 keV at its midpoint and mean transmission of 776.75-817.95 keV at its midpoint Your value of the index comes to -0.11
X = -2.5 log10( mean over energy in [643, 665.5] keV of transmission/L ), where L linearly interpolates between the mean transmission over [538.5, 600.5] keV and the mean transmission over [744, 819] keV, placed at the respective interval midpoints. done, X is 0.20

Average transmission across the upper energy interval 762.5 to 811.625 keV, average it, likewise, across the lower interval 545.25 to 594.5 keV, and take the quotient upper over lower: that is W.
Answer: 0.9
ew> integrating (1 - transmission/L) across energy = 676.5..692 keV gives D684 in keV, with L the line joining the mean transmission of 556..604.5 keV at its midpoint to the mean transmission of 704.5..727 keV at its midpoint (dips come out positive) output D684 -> 1.11 keV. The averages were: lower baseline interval 1.37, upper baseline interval 1.46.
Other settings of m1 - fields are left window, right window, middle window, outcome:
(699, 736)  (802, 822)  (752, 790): 6.7 keV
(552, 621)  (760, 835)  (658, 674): 0.8 keV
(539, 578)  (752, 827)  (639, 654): 3.6 keV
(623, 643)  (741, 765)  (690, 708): -0.8 keV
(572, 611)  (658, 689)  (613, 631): -1.1 keV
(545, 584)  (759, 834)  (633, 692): 4.9 keV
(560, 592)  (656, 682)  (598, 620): -0.4 keV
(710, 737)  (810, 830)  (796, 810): 1.1 keV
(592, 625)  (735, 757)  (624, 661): 3.8 keV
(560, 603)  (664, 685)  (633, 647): 1.3 keV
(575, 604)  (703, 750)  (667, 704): 1.7 keV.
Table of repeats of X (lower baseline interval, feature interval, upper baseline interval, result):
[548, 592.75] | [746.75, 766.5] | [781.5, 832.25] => 0.13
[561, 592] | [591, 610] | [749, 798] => 0.01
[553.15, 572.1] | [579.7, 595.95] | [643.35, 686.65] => -0.01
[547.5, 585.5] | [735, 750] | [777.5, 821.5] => -0.02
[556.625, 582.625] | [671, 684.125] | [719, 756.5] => 0.08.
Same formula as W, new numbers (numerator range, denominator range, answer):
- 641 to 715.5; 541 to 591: 0.92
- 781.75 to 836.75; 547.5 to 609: 1.01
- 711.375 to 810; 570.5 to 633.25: 0.95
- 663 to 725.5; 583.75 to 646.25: 1.02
